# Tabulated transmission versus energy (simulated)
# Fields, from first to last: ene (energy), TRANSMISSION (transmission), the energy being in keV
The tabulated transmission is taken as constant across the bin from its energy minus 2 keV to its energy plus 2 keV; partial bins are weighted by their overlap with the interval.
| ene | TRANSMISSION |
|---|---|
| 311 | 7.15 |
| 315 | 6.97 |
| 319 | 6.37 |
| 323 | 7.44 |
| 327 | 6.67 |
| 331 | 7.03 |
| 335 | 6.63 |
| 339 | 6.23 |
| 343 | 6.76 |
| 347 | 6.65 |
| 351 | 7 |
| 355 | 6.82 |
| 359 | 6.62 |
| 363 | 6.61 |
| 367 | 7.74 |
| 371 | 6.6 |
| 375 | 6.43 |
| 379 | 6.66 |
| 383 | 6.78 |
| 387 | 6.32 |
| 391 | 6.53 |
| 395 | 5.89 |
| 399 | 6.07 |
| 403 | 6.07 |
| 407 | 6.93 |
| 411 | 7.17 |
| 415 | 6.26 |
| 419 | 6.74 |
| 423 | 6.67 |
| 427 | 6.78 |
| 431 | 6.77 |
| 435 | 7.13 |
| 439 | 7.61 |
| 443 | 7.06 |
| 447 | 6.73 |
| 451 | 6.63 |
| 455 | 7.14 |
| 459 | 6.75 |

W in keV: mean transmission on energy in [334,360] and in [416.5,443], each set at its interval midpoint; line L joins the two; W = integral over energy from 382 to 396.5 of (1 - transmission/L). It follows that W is 0.9 keV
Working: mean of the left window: 6.68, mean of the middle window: 6.37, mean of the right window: 6.95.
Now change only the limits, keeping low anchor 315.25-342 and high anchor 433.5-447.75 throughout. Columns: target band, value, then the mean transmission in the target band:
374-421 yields 3.46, 6.49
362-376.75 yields 0.06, 6.87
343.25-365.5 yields 0.25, 6.76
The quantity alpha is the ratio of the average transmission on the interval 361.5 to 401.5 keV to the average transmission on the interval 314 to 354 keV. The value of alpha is 0.97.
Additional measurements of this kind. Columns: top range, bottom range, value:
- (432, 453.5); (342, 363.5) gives 1.04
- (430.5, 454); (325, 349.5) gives 1.05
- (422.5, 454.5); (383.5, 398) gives 1.10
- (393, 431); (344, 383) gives 0.96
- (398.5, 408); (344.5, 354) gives 0.93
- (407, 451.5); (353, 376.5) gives 1.01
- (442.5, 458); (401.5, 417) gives 1.04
